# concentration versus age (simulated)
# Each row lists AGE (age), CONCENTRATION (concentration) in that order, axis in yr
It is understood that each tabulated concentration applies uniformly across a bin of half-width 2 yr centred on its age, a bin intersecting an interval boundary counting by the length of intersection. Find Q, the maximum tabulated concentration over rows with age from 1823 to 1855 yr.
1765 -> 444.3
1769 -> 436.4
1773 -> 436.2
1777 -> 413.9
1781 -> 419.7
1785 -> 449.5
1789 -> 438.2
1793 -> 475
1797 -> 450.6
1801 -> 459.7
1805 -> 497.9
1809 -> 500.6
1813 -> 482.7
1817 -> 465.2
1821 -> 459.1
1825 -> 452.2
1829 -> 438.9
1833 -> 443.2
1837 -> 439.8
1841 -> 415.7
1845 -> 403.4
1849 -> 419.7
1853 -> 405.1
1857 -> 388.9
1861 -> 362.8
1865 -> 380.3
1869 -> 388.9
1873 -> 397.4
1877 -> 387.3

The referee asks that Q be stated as 452.2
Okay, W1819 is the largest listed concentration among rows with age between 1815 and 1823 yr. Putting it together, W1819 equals 465.2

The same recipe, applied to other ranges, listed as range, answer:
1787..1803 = 475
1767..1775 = 436.4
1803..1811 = 500.6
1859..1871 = 388.9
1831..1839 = 443.2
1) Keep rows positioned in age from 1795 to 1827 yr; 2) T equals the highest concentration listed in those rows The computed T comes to 500.6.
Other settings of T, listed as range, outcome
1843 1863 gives 419.7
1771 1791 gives 449.5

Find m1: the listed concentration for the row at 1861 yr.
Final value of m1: 362.8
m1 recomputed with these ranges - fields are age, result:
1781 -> 419.7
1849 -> 419.7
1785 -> 449.5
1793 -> 475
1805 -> 497.9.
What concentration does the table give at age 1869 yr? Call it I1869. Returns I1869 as 388.9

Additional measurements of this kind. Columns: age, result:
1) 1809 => 500.6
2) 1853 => 405.1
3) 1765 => 444.3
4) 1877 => 387.3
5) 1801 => 459.7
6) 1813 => 482.7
